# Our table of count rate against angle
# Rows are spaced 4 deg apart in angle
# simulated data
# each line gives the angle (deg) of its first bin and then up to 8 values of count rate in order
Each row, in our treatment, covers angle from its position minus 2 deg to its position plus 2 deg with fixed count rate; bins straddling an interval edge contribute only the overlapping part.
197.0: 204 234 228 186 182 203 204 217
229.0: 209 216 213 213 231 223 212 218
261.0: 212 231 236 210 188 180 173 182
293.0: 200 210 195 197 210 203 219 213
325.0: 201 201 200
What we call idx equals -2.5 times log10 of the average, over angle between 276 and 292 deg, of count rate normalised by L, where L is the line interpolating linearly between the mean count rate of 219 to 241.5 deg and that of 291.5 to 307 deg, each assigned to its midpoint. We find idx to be 0.12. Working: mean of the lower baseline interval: 212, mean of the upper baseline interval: 201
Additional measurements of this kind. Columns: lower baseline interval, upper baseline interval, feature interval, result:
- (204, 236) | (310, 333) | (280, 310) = 0.07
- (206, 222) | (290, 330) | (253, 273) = -0.11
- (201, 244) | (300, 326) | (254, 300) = 0.02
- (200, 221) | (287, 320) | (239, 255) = -0.08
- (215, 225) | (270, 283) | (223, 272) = -0.09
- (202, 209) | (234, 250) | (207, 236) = 0.08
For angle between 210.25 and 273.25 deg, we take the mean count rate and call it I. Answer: 214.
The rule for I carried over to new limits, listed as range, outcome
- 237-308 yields 207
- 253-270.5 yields 223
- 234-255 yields 218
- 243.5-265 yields 220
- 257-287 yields 205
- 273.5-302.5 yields 191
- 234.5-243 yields 213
